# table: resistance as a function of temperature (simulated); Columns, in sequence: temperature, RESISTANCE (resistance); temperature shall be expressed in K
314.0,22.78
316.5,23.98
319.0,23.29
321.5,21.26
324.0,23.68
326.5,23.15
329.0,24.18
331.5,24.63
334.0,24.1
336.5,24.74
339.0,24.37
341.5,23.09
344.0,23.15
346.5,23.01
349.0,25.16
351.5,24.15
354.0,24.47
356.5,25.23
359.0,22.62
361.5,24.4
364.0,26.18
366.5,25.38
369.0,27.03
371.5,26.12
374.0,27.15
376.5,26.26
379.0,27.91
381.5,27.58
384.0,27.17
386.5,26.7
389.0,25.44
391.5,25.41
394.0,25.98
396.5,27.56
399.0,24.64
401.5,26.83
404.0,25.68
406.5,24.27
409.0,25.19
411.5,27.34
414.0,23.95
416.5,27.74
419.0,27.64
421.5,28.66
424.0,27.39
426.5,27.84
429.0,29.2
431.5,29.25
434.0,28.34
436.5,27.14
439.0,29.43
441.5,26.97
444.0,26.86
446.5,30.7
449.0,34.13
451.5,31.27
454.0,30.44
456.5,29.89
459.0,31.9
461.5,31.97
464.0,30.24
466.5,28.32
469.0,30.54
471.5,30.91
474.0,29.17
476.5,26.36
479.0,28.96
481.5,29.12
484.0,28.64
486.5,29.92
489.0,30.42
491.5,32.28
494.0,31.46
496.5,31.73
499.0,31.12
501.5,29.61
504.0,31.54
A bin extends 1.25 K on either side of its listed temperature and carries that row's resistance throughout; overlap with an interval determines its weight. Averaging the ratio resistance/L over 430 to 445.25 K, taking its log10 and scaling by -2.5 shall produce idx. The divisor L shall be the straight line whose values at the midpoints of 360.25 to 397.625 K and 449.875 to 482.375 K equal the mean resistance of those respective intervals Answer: 0.030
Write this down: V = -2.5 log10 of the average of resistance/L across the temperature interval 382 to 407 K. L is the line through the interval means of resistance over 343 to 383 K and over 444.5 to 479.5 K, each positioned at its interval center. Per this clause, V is 0.04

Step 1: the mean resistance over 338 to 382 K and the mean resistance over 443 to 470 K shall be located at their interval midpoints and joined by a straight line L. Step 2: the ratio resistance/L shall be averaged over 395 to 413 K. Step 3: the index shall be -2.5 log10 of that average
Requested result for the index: 0.07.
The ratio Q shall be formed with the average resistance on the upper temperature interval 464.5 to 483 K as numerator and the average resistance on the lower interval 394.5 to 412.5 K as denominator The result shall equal 1.12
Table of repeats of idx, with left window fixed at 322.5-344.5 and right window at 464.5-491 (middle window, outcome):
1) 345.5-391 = -0.02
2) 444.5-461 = -0.10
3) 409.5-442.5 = -0.01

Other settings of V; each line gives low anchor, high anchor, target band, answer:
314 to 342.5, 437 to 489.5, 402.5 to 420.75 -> 0.06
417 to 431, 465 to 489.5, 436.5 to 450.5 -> -0.03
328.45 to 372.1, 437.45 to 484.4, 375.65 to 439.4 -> 0.01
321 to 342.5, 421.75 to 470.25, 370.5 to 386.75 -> -0.04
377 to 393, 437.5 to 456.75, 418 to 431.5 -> 0.02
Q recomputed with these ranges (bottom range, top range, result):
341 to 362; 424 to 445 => 1.17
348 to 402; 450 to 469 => 1.18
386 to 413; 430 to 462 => 1.15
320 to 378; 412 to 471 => 1.19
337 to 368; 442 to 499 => 1.24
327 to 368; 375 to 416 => 1.08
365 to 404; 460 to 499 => 1.14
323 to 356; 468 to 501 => 1.25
